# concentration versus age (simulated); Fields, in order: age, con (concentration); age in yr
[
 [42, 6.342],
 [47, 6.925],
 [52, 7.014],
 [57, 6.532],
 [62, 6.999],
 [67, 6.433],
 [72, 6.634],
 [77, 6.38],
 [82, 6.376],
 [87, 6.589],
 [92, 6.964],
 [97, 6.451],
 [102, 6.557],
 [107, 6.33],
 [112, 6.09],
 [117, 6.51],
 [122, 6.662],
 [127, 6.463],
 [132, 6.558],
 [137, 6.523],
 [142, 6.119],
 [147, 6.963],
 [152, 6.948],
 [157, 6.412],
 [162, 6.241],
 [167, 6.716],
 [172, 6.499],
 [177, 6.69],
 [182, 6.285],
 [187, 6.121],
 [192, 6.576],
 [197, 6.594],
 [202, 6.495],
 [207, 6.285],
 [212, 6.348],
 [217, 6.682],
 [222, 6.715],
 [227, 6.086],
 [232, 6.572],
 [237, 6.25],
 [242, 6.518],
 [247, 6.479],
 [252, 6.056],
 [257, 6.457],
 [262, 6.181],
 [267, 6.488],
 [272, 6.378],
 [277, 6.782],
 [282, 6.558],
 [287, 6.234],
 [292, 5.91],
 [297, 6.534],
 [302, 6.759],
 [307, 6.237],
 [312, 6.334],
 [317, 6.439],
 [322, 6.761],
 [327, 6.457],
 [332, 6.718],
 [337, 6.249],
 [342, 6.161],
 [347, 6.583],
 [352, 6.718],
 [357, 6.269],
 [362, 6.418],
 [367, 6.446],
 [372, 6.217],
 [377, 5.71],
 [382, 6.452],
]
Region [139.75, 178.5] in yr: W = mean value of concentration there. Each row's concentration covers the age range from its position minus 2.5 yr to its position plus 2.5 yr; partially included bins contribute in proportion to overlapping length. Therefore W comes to 6.57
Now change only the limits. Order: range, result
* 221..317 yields 6.39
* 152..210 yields 6.47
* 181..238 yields 6.43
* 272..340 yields 6.45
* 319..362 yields 6.48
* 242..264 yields 6.32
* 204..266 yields 6.39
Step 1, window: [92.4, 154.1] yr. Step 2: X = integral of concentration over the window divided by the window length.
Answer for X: 6.53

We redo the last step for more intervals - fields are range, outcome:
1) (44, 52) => 6.92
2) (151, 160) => 6.61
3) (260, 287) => 6.46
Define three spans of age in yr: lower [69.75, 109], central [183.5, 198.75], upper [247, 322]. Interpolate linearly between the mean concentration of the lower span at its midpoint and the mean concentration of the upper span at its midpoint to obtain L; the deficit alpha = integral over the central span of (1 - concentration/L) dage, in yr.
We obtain 0.1 yr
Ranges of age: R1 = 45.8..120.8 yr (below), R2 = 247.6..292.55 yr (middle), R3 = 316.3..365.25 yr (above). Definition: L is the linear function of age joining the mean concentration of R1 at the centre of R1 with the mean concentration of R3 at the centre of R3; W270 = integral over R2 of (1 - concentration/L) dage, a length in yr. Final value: 0.99 yr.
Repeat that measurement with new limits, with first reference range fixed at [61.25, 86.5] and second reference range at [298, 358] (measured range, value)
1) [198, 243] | 0.43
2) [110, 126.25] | 0.23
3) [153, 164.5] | 0.19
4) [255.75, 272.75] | 0.33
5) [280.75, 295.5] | 0.60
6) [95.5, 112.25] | 0.37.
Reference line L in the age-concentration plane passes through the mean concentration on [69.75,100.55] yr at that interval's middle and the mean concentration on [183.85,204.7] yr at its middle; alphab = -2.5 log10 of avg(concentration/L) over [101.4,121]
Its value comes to 0.03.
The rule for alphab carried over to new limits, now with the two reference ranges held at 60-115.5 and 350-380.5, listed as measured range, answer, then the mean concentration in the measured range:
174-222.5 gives -0.01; 6.47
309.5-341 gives -0.03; 6.48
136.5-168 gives -0.01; 6.56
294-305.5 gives -0.04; 6.58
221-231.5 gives 0.00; 6.39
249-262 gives 0.02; 6.25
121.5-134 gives -0.01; 6.54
